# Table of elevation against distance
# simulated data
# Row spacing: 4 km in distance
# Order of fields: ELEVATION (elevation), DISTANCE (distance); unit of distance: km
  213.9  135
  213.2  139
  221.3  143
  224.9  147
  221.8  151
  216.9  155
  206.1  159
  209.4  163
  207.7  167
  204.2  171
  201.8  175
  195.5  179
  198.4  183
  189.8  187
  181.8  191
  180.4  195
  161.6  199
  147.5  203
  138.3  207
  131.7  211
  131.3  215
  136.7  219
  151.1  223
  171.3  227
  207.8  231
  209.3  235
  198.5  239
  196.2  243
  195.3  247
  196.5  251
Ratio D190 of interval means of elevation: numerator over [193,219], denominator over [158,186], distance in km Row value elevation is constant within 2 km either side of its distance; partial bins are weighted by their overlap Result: 0.73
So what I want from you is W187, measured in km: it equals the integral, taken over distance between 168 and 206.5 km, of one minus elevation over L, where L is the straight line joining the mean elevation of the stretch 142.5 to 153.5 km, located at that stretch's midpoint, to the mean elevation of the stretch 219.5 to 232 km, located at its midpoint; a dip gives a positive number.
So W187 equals 2.5 km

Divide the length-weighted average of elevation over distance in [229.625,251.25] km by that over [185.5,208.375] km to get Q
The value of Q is 1.2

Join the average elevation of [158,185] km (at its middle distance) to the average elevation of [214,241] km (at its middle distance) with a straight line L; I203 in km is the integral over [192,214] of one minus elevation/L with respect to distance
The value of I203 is 4.1 km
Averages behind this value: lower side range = 203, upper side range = 174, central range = 152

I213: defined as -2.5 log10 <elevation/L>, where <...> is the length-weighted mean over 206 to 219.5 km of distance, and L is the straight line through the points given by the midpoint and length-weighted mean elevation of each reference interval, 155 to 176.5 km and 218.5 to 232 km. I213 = 0.292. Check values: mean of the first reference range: 207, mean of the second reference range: 167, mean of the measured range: 134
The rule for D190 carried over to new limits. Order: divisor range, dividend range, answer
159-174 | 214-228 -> 0.71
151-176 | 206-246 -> 0.81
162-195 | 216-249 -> 0.92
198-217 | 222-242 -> 1.35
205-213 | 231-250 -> 1.49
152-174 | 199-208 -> 0.71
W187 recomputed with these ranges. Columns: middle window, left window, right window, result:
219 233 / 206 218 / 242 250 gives -0.99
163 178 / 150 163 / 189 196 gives -0.27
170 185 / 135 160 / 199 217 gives -1.73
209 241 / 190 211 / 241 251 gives 2.19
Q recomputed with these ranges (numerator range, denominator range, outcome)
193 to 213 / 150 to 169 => 0.72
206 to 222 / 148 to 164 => 0.63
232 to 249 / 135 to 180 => 0.95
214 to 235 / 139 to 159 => 0.76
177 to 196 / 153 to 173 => 0.91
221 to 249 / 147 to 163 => 0.88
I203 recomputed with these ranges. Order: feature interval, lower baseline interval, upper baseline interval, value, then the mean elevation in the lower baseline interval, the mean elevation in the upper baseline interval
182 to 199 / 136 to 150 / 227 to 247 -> 2.1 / 220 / 199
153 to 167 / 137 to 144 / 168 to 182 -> -0.2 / 217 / 201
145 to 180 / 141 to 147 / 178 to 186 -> -0.1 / 222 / 196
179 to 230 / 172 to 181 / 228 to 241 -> 9.8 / 199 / 203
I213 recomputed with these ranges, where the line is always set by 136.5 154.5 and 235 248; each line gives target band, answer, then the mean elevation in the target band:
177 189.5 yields 0.09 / 194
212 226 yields 0.40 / 141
